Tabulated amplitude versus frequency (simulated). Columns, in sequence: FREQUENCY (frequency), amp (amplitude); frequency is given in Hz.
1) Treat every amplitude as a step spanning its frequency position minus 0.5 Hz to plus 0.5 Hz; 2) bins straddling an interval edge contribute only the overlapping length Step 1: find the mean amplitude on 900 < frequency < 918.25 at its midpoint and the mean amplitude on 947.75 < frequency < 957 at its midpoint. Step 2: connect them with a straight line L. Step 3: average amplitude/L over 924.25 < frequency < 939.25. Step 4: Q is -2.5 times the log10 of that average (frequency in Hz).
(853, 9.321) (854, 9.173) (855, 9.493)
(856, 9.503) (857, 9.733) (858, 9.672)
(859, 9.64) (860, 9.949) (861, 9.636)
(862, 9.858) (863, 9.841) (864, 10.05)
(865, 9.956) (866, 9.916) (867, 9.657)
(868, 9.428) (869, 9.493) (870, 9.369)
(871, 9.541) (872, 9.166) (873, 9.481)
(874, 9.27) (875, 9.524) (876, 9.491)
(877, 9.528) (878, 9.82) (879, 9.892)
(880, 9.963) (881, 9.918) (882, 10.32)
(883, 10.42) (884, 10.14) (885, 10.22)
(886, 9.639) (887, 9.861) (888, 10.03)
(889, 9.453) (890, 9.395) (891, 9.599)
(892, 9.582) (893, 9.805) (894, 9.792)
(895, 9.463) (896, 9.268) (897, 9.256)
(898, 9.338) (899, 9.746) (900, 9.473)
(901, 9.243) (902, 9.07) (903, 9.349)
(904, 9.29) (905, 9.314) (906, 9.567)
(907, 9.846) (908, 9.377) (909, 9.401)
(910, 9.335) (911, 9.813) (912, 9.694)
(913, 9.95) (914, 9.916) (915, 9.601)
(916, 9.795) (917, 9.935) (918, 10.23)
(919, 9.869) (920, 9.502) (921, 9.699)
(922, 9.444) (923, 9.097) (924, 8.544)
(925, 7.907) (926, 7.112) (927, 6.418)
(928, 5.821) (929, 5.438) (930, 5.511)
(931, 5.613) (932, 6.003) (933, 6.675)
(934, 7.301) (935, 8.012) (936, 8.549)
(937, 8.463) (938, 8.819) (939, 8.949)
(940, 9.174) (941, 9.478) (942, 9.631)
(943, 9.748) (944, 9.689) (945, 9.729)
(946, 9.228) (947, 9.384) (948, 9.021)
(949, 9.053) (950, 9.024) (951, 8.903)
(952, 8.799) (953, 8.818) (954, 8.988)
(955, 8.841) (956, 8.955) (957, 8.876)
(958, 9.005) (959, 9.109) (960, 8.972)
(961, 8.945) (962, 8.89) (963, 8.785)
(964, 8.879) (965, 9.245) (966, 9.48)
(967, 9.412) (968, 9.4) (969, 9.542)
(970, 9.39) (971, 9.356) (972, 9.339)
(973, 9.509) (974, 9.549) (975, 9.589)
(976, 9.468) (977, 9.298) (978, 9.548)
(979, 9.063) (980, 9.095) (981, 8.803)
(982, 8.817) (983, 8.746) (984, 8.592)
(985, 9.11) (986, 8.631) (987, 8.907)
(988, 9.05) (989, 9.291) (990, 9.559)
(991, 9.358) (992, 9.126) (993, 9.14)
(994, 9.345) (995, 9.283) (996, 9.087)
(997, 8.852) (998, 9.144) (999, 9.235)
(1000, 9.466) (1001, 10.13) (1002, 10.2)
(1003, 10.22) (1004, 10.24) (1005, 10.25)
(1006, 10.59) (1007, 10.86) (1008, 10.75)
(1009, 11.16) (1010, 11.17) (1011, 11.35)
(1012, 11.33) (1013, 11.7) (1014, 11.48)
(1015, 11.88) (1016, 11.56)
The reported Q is 0.285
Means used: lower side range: 9.58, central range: 7.1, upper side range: 8.93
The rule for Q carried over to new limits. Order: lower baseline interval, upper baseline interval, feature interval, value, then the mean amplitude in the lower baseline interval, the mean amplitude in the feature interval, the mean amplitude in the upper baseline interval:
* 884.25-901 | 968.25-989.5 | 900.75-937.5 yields 0.11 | 9.62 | 8.58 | 9.18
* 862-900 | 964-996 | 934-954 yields 0.04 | 9.69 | 9.03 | 9.22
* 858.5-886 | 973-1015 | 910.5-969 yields 0.12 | 9.76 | 8.75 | 9.74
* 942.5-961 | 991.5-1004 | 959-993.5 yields 0.02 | 9.11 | 9.17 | 9.47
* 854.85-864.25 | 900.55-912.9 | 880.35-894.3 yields -0.03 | 9.74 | 9.87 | 9.46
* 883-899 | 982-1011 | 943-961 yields 0.07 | 9.68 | 9.1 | 9.64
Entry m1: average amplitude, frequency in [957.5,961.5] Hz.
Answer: 9.01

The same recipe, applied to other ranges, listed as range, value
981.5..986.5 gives 8.78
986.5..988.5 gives 8.98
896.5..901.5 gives 9.41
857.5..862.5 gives 9.75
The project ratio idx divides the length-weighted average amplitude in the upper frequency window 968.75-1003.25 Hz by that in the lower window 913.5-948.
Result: 1.1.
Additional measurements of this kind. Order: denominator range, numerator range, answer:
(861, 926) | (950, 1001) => 0.95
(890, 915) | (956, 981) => 0.97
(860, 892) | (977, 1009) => 0.97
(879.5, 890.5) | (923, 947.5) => 0.80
